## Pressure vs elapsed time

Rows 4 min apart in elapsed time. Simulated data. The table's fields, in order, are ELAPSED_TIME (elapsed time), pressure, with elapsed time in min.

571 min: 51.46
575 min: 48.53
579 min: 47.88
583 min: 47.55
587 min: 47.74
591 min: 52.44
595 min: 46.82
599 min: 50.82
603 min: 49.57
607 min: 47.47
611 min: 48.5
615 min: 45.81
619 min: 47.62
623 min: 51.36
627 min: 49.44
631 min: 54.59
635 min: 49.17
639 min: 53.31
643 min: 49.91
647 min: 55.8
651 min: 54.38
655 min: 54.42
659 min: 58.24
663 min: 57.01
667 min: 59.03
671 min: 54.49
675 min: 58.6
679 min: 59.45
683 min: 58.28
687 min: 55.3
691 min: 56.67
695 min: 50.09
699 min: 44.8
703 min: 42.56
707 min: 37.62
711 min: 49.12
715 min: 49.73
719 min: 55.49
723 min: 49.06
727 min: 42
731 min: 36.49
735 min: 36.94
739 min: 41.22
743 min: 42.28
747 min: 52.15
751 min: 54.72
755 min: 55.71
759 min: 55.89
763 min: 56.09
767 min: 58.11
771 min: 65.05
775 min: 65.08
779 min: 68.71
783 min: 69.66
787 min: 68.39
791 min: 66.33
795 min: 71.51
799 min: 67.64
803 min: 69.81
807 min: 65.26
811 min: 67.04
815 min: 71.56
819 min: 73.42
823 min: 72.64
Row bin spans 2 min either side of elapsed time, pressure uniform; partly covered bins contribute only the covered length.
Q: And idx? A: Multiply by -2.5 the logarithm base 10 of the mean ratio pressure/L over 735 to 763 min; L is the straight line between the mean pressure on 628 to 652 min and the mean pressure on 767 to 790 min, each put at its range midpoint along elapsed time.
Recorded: 0.27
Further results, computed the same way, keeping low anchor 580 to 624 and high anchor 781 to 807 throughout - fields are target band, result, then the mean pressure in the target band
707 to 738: 0.33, 44.9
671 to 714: 0.13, 51.4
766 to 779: 0.04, 64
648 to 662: -0.03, 55.8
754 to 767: 0.16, 56.3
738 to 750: 0.34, 46.3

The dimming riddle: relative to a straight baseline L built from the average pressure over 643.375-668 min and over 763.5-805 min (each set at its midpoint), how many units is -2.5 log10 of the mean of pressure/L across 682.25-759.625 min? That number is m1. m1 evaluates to 0.265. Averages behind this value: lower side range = 55.9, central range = 48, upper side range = 66.6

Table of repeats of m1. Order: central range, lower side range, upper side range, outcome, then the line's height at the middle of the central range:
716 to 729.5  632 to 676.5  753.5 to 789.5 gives 0.221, 59.4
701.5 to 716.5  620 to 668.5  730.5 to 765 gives 0.131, 50.4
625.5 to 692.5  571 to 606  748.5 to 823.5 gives -0.008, 54.8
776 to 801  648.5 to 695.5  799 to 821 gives -0.021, 67.3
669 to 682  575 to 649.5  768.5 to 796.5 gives -0.022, 56.4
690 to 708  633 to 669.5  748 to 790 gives 0.234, 57.4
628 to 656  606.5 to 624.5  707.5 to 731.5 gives -0.109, 47.8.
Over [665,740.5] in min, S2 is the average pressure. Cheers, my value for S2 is 49.4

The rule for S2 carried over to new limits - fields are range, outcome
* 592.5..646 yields 49.7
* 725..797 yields 55.9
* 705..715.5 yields 44.9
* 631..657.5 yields 53.1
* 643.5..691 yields 56.6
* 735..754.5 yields 47.1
